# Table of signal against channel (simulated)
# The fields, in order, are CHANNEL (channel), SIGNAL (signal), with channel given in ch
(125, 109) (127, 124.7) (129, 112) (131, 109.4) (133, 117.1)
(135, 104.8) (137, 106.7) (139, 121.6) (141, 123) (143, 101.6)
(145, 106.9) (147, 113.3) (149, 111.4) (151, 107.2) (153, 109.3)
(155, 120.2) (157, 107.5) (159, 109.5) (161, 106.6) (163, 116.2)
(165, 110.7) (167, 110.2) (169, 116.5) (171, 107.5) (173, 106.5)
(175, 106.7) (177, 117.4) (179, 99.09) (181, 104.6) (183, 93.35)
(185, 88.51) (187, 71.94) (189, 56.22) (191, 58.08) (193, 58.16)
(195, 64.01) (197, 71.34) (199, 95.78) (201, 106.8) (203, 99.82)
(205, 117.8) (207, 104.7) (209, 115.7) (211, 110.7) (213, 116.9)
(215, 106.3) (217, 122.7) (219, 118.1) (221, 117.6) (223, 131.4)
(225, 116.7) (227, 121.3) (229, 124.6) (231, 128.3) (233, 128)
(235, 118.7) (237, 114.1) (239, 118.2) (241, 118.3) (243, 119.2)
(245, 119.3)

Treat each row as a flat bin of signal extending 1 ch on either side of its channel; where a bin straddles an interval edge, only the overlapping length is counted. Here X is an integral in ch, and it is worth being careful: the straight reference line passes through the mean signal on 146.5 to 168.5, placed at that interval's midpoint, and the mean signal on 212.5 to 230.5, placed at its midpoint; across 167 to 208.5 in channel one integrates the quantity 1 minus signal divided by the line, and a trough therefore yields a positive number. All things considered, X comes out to 8.0 ch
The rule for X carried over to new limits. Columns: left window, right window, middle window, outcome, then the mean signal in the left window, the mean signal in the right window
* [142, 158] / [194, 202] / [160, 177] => -1.8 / 110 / 84.5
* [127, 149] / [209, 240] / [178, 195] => 5.6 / 112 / 119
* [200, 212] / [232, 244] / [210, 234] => -1.2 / 109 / 119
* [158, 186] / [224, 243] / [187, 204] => 5.5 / 107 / 121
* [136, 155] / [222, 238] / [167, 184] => 1.3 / 112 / 123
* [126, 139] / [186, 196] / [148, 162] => -2.6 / 113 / 61.7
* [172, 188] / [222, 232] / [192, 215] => 3.1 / 98.5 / 124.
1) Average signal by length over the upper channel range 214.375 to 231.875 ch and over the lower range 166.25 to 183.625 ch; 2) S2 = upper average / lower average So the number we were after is 1.13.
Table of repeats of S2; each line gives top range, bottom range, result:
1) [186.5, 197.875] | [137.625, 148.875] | 0.56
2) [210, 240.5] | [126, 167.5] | 1.07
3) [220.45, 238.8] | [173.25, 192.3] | 1.38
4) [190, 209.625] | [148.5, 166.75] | 0.80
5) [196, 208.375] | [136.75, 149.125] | 0.89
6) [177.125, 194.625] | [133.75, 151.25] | 0.72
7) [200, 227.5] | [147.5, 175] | 1.04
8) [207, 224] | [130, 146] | 1.05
